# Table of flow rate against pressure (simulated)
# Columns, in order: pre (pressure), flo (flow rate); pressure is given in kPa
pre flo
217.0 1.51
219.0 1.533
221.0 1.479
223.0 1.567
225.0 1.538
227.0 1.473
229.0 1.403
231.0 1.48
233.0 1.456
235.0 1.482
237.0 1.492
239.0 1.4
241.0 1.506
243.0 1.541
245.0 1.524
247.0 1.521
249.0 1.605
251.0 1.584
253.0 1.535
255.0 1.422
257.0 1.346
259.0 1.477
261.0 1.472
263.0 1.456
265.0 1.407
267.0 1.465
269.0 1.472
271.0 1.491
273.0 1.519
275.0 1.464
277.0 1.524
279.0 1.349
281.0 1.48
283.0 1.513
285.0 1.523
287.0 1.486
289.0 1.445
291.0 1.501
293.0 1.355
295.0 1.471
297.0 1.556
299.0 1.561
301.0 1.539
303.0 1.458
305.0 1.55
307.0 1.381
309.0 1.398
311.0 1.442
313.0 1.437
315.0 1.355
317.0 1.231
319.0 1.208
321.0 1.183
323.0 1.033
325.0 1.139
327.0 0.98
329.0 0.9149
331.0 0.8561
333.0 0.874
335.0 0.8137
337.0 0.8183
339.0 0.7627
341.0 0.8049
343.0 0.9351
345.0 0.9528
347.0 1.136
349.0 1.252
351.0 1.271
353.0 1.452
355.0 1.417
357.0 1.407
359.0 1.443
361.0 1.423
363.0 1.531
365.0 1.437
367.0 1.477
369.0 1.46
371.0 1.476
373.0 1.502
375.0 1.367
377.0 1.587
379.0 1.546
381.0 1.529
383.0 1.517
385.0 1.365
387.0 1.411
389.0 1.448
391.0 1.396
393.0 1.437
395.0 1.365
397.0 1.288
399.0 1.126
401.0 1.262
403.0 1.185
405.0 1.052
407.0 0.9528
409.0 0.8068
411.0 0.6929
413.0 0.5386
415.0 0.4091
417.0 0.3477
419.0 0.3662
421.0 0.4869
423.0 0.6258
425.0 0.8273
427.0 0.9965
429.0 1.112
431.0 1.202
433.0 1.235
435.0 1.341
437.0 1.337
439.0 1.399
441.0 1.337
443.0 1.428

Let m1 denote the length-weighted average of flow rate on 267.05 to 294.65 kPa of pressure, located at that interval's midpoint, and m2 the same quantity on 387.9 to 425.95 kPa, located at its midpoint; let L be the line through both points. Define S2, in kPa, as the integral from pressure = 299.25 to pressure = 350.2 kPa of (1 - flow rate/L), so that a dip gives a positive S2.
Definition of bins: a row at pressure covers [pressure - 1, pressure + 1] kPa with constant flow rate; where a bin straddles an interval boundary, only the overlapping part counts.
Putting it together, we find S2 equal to 5.72 kPa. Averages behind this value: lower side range 1.47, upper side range 0.928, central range 1.14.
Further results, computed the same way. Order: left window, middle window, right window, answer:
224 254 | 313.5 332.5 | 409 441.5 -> 1.9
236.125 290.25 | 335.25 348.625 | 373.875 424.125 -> 3.6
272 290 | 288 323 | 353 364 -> 1.5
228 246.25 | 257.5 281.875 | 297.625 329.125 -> -1.0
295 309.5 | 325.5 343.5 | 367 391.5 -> 7.5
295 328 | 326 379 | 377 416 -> 2.1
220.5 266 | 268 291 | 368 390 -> 0.0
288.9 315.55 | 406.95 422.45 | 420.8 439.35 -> 7.8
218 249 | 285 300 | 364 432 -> -1.3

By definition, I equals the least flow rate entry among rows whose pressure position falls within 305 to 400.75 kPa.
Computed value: 0.7627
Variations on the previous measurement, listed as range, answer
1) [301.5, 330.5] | 0.9149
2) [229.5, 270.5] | 1.346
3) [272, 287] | 1.349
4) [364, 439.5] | 0.3477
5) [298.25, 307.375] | 1.381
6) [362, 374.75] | 1.437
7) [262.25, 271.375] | 1.407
